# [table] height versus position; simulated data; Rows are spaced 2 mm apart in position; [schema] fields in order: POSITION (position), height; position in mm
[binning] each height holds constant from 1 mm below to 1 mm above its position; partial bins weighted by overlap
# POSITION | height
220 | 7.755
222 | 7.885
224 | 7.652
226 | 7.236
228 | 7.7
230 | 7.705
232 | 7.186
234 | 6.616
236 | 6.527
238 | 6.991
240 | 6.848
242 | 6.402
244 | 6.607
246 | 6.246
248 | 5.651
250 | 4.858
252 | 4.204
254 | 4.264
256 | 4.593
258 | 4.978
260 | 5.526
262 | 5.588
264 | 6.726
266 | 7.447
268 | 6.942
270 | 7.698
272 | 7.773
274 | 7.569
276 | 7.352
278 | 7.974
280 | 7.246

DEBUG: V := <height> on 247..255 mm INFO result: 4.74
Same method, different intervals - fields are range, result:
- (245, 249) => 5.95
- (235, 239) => 6.76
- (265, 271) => 7.36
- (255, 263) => 5.17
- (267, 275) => 7.5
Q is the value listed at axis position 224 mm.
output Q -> 7.652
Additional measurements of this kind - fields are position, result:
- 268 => 6.942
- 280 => 7.246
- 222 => 7.885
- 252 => 4.204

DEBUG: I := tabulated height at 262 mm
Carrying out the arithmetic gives 5.588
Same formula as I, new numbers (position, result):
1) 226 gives 7.236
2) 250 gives 4.858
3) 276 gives 7.352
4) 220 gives 7.755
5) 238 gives 6.991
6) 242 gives 6.402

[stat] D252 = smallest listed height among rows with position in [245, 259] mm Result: 4.204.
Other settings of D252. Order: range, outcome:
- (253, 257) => 4.264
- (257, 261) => 4.978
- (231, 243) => 6.402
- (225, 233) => 7.186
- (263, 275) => 6.726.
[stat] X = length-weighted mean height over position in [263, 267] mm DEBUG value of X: 7.09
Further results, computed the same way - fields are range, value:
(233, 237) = 6.57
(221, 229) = 7.62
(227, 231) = 7.7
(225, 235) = 7.29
